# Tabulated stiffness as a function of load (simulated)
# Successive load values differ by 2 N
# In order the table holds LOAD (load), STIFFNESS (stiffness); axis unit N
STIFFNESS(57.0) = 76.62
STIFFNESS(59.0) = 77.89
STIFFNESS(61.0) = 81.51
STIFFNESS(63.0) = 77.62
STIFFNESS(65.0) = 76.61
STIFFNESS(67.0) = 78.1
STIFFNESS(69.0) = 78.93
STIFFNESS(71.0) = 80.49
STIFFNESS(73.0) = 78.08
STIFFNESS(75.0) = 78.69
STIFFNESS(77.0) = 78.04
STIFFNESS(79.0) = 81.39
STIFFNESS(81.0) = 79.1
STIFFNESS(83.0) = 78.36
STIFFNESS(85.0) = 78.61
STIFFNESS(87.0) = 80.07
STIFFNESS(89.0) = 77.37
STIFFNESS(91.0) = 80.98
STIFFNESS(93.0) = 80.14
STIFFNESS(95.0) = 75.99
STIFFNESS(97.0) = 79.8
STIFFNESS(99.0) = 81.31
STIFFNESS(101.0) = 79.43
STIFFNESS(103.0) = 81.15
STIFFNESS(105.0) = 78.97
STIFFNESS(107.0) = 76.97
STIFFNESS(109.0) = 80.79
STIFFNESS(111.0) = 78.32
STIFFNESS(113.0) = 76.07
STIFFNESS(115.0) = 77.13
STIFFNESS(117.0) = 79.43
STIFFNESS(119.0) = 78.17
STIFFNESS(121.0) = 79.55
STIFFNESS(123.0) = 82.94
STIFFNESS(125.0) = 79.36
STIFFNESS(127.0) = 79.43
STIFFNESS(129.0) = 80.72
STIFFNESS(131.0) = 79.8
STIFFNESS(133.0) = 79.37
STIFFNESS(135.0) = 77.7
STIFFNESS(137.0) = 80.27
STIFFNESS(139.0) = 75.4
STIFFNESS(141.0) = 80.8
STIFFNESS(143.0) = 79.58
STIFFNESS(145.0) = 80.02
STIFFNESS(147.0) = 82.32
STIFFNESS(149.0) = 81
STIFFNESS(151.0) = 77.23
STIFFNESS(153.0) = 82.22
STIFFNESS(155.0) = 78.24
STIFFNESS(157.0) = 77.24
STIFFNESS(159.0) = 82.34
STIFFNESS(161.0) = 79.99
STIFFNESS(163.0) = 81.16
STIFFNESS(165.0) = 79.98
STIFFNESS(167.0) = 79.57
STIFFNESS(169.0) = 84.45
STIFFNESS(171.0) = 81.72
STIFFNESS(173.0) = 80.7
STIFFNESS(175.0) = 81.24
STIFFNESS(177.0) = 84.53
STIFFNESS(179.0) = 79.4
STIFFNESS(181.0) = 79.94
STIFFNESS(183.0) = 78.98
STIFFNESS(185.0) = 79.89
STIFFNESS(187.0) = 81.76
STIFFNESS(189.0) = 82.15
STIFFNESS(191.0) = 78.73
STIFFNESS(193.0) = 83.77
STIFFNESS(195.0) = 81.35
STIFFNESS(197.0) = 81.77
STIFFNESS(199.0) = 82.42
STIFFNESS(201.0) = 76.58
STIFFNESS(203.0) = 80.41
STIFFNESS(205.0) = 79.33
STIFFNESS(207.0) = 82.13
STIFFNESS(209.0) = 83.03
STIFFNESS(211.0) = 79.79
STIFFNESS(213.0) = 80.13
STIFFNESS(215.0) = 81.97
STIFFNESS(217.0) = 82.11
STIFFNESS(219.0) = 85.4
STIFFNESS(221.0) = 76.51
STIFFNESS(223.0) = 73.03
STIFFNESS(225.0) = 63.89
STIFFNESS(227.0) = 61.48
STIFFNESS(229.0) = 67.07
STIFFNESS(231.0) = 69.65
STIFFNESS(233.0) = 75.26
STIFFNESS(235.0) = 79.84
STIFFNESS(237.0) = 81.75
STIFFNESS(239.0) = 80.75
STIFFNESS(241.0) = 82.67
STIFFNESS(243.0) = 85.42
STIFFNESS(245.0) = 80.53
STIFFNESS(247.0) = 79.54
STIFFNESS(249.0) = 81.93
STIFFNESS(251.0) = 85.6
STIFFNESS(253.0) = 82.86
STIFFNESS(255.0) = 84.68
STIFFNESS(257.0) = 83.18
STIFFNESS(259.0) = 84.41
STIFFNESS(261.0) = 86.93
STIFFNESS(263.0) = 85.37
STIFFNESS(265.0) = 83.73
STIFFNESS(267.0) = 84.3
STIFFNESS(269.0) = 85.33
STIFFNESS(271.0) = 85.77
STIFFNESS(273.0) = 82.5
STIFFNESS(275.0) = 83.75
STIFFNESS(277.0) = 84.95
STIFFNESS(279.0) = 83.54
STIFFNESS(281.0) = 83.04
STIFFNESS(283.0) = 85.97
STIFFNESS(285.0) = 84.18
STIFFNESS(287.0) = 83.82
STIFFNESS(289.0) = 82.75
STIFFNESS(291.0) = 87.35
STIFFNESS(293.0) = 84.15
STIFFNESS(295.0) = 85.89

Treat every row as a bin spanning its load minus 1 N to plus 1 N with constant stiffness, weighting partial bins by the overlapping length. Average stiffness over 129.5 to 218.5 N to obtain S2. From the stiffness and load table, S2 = 80.5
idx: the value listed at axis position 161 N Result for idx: 79.99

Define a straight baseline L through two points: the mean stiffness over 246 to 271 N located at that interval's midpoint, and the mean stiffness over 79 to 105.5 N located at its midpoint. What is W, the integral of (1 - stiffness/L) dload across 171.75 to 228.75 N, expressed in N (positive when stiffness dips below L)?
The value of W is 2.2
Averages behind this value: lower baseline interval 79.4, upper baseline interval 84.1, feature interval 79.2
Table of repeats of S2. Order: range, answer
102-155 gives 79.4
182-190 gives 80.7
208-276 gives 80.3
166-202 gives 81.1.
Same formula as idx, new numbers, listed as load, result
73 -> 78.08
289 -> 82.75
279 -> 83.54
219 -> 85.4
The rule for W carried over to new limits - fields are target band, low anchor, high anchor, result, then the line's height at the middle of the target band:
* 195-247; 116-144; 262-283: 2.74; 82.6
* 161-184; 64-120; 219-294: -0.31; 79.9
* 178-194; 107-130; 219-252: -0.57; 77.8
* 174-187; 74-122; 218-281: -0.16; 79.8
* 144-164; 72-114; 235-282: 0.13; 80.7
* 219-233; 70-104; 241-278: 2.15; 83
